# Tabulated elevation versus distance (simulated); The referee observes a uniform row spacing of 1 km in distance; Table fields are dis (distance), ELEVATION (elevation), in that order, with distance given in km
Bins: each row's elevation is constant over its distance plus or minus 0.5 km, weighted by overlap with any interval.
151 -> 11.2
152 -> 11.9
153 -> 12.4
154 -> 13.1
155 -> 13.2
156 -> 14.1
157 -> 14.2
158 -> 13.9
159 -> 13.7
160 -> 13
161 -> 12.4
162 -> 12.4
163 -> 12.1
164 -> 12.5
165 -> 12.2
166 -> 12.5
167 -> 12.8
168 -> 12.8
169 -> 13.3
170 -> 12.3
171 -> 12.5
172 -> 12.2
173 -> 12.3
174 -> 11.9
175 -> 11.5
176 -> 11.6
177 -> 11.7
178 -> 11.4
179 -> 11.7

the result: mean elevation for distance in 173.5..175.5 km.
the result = 11.7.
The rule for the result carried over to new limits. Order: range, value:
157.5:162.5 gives 13.1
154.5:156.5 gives 13.6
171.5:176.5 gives 11.9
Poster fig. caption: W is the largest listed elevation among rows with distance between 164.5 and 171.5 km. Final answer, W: 13.3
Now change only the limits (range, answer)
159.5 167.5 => 13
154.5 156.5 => 14.1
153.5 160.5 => 14.2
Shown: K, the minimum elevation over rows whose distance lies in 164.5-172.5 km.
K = 12.2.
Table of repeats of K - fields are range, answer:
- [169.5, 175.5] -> 11.5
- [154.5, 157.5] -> 13.2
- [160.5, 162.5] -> 12.4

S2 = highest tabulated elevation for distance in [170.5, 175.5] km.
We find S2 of 12.5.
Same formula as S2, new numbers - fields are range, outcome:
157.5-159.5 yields 13.9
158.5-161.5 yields 13.7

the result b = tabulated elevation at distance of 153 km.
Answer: 12.4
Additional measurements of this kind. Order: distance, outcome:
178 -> 11.4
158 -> 13.9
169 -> 13.3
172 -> 12.2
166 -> 12.5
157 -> 14.2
